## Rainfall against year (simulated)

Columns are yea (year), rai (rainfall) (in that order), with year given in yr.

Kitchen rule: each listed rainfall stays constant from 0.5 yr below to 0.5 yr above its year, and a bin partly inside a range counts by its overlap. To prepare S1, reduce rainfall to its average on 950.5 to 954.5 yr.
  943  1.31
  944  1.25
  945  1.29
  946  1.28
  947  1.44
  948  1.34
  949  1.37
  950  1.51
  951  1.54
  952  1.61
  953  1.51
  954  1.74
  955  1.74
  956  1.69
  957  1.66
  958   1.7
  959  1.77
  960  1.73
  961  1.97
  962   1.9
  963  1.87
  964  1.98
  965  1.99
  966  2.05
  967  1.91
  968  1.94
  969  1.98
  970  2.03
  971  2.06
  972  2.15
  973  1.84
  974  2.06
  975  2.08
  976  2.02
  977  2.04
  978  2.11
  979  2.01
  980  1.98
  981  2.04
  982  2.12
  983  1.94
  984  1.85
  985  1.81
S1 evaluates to 1.6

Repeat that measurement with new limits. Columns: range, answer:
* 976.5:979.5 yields 2.05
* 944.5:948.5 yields 1.34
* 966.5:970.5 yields 1.96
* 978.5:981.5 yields 2.01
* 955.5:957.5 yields 1.67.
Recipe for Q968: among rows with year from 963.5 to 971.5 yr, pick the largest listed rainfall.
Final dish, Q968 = 2.06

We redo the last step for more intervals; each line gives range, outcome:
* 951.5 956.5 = 1.74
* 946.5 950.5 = 1.51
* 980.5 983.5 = 2.12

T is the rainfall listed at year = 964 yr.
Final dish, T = 1.98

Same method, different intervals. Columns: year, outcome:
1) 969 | 1.98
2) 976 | 2.02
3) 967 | 1.91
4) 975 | 2.08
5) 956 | 1.69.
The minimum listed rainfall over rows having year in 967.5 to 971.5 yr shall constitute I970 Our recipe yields 1.94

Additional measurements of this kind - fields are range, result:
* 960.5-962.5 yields 1.9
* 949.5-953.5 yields 1.51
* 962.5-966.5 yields 1.87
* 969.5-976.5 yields 1.84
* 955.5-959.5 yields 1.66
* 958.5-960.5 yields 1.73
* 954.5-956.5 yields 1.69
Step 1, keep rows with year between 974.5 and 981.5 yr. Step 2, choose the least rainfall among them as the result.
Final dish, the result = 1.98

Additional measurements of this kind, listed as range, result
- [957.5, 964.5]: 1.7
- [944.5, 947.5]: 1.28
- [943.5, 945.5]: 1.25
